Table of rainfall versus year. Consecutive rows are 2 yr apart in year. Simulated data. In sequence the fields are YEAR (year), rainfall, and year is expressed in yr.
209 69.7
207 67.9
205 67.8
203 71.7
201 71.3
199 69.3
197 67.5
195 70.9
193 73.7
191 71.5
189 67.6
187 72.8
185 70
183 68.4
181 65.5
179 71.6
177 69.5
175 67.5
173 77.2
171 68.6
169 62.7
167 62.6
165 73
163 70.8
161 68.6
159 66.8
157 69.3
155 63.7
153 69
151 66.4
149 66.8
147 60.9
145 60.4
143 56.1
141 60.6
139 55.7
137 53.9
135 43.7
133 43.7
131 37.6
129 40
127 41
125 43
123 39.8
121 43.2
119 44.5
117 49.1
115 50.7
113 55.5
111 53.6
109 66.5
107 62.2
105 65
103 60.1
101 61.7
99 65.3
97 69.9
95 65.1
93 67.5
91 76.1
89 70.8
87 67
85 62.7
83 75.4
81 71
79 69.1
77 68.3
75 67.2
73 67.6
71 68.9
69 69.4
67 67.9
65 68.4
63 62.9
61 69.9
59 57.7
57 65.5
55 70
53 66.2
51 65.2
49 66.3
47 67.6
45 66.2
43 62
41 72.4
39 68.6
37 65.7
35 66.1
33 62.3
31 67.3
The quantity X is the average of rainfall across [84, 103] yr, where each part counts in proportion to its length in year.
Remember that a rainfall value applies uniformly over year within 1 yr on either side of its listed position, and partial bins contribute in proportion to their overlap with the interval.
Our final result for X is 67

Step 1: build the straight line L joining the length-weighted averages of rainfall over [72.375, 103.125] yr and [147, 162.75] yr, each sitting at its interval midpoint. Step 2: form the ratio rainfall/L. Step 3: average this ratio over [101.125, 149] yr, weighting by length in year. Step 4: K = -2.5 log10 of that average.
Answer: 0.28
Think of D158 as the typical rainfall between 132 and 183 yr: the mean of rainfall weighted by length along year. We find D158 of 63.9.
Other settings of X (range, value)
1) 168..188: 69.4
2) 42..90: 67.2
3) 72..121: 63.4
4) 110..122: 49.4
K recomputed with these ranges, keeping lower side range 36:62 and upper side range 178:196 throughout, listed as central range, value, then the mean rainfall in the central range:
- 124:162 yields 0.224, 56.2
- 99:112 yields 0.103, 61.8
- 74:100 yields -0.023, 68.9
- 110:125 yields 0.389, 47.7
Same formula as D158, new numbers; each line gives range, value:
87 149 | 55.8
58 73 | 66.5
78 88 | 69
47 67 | 66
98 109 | 63.2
